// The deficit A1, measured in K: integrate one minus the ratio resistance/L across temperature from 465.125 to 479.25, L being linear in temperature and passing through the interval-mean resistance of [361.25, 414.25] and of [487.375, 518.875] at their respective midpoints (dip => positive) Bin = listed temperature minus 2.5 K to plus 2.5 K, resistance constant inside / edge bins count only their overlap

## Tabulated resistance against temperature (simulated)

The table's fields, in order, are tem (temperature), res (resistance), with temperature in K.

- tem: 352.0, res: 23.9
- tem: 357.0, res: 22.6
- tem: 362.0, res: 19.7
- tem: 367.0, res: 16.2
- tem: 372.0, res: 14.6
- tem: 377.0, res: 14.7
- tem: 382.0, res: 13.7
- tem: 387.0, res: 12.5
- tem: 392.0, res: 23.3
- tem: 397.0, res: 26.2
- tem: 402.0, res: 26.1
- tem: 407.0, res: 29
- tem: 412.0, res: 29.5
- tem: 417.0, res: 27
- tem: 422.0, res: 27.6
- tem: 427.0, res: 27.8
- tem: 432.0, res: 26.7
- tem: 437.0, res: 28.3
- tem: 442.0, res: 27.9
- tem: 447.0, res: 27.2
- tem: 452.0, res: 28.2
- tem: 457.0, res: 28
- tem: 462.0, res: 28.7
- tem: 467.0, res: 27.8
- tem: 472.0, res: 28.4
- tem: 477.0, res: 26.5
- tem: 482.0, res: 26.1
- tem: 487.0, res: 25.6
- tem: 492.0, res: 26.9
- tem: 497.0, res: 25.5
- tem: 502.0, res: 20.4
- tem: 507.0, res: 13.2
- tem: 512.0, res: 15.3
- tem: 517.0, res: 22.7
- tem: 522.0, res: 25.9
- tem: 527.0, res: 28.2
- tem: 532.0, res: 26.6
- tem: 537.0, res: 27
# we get -4.6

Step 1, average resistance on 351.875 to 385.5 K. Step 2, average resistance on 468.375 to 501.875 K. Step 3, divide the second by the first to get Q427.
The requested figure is 1.5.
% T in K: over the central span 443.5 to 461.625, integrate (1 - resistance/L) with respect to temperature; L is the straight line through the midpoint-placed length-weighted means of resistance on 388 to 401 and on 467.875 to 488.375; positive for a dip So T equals -1.5 K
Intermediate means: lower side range 23.5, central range 27.9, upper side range 26.8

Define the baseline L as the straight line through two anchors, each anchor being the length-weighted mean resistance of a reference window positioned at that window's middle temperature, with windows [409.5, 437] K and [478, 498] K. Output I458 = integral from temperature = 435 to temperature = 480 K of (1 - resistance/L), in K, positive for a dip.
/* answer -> -1.6 K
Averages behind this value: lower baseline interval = 27.8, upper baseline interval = 26.1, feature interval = 27.9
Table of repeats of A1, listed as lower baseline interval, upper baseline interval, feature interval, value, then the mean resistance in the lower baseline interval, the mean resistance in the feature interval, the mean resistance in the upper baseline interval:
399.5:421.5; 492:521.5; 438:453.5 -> -1.6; 27.9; 27.8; 20.5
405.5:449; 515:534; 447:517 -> 5.6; 27.9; 24.7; 25.9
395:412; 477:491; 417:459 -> -1.2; 27.5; 27.7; 26.1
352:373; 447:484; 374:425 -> -1.0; 19.2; 22.9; 27.7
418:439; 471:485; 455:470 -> -0.6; 27.5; 28.2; 26.8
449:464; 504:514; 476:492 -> -4.0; 28.2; 26.2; 14.5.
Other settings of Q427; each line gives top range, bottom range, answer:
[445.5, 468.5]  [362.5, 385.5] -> 1.85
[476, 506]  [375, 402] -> 1.30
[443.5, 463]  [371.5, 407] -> 1.42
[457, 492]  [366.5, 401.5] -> 1.52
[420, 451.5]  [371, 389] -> 1.99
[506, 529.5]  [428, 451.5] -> 0.78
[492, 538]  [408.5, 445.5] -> 0.82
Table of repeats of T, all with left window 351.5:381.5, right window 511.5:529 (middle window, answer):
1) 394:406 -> -4.48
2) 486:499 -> -1.93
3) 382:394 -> 1.26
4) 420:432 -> -4.34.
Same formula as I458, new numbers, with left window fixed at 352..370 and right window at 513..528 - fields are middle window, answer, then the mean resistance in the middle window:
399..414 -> -4.9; 28.1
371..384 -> 3.9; 14.3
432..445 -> -3.4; 27.8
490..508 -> 1.3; 22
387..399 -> -0.7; 22.1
